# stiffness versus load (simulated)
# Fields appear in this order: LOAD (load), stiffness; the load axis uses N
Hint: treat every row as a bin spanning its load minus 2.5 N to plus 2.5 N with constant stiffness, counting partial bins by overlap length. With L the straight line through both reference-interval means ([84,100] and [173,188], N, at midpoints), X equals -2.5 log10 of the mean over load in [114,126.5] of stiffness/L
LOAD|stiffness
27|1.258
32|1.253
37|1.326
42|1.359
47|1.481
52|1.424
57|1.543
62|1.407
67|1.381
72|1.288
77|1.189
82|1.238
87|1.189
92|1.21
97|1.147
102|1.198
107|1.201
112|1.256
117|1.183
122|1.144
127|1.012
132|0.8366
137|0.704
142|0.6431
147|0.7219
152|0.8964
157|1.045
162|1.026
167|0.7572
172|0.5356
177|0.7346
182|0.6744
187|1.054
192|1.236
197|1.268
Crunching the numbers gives -0.09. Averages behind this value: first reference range 1.18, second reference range 0.769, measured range 1.14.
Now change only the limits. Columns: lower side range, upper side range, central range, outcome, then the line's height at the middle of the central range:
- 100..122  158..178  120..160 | 0.131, 0.991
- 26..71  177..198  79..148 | 0.149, 1.21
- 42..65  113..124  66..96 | 0.083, 1.33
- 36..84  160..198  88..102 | 0.040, 1.23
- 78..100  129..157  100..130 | -0.161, 1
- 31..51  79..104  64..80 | -0.021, 1.26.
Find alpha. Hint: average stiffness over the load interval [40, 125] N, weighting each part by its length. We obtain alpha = 1.28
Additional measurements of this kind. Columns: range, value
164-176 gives 0.673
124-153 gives 0.803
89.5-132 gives 1.15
